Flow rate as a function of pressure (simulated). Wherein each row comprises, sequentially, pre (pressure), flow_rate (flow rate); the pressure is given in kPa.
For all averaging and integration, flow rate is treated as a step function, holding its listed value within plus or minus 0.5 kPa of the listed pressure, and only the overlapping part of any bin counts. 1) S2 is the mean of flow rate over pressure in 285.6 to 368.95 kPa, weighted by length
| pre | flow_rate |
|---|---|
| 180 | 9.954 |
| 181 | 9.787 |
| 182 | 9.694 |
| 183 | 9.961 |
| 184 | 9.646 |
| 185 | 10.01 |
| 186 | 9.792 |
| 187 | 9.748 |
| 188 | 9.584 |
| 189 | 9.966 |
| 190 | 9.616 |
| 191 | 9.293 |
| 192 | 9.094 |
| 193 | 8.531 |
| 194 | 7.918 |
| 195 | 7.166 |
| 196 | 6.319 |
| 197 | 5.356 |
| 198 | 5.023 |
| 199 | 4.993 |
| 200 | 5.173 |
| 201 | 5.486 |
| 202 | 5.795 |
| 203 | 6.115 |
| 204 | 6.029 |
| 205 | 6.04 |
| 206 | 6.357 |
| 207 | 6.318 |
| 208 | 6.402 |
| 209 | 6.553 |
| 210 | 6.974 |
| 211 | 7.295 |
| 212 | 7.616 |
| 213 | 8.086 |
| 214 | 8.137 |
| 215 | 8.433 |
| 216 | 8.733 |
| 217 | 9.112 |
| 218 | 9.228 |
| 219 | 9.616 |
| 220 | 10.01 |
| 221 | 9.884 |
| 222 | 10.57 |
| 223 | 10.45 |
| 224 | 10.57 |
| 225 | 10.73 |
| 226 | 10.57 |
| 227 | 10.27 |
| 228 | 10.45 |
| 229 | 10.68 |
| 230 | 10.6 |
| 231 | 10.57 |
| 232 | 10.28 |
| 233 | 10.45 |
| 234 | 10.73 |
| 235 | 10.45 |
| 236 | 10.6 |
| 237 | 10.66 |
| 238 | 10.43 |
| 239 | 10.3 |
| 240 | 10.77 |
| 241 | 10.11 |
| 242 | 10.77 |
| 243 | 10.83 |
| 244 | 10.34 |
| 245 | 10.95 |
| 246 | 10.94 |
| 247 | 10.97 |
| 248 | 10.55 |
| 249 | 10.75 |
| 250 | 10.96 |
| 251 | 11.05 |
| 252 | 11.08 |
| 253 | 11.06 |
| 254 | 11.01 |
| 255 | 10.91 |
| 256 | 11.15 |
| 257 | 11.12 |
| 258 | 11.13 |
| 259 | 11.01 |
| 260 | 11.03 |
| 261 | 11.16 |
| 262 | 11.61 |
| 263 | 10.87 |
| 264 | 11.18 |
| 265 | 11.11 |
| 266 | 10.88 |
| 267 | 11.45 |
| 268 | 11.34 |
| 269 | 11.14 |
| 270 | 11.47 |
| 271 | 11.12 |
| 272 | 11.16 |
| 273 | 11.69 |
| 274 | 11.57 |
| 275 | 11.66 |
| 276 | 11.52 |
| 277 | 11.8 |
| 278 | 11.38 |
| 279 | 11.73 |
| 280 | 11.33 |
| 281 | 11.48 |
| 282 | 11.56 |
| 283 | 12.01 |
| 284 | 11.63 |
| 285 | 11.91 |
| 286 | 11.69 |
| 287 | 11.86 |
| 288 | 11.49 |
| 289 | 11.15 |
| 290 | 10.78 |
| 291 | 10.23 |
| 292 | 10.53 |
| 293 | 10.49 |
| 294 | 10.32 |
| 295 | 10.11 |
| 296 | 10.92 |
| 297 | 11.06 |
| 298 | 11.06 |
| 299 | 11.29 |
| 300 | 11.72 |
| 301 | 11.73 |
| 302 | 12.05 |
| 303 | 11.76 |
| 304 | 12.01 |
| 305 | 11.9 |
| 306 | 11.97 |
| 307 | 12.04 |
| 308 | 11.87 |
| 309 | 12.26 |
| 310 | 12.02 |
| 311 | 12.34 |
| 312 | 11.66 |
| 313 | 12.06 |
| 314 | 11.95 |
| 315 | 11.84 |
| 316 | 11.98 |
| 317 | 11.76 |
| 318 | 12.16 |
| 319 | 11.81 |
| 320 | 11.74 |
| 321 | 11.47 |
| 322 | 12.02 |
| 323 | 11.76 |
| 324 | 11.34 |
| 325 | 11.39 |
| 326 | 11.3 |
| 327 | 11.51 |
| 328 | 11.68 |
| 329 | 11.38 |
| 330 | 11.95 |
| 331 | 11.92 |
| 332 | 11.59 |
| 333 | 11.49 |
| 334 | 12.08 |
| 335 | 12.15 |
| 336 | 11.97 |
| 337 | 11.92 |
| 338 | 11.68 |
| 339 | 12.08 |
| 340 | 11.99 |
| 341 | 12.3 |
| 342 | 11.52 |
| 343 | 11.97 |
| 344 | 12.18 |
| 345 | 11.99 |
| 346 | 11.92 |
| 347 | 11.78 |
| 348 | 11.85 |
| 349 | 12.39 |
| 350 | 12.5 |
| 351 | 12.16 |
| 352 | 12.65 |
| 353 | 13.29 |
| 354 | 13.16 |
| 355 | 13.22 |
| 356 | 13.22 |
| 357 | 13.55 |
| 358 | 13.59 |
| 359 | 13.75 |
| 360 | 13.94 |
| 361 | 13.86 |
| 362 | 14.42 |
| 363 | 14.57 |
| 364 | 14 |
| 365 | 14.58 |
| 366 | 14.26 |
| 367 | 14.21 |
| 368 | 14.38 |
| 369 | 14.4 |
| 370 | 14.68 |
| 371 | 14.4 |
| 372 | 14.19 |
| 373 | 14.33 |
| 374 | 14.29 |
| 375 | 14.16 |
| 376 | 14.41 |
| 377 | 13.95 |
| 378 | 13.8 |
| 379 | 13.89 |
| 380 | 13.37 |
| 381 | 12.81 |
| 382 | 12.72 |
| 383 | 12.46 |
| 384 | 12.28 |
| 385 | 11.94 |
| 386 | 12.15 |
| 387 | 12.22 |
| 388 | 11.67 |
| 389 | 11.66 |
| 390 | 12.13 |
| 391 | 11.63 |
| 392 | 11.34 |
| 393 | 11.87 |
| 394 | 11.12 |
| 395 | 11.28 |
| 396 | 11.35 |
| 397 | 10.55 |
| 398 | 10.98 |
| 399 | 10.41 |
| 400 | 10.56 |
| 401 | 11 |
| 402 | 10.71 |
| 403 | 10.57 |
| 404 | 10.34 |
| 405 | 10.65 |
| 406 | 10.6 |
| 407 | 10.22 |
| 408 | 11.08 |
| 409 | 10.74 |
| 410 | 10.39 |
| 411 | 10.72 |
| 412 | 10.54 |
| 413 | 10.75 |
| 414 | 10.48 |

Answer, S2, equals 12.1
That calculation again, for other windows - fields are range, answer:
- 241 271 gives 11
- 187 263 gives 9.31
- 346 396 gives 13.1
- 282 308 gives 11.4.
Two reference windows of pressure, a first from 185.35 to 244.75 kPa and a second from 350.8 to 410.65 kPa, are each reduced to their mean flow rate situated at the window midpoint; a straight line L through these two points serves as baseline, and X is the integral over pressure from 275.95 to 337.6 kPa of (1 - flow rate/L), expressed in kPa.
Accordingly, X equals -4.0 kPa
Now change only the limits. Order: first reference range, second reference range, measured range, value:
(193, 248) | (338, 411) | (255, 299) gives -4.7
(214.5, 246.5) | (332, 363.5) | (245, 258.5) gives -0.3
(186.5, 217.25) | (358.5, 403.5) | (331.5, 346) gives -0.5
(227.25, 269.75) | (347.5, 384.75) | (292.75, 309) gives 0.9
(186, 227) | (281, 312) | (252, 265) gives -1.4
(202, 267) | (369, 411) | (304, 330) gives -1.8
